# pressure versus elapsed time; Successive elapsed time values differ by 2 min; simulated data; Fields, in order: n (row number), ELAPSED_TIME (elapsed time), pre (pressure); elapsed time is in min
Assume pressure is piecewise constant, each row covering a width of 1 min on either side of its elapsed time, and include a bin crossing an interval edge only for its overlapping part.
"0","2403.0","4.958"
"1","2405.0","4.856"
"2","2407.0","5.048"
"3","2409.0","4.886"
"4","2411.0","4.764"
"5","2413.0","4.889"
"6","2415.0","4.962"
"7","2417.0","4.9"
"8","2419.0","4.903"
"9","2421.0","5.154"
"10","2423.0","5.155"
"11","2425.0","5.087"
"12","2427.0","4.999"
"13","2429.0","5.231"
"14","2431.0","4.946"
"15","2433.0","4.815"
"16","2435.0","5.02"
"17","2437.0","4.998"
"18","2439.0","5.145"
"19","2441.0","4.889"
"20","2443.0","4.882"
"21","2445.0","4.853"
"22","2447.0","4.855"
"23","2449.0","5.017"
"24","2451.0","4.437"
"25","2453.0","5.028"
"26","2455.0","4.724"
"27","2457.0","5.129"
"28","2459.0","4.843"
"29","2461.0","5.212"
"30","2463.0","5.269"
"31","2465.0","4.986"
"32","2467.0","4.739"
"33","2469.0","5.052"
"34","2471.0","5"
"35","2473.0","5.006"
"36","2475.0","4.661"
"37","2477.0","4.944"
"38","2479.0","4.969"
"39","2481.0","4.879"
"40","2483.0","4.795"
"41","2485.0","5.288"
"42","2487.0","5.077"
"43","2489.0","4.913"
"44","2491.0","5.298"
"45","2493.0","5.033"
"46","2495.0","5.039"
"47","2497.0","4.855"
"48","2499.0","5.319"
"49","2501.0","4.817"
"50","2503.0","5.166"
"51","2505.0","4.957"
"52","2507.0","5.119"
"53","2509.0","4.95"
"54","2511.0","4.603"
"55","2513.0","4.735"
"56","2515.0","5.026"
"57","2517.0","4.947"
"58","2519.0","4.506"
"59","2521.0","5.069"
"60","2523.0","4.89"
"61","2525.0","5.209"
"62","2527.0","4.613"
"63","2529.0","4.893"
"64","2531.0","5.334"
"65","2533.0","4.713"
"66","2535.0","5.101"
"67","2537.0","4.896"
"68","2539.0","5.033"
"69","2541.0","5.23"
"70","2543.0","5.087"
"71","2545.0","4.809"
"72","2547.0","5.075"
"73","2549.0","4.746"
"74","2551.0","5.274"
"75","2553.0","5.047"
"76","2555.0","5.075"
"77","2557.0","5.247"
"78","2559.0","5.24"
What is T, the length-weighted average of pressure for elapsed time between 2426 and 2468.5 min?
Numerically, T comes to 4.95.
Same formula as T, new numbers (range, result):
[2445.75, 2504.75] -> 4.98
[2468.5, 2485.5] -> 4.94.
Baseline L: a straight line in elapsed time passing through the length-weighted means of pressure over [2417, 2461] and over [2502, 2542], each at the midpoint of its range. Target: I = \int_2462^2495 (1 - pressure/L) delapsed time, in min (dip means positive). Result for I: -0.3 min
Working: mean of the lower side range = 4.96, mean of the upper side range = 4.95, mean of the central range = 5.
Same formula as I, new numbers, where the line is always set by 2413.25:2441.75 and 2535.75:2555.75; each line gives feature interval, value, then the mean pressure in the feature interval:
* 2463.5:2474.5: 0.1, 4.96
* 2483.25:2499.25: -0.2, 5.08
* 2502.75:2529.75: 0.7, 4.9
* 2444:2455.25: 0.4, 4.83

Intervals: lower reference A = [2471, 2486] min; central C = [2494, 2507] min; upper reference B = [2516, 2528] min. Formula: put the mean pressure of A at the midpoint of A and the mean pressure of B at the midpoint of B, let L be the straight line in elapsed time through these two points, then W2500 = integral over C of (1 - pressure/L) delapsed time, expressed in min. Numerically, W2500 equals -0.3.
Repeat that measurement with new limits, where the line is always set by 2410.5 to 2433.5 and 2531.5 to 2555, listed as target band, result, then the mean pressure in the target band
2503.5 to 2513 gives 0.2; 4.9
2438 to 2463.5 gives 0.3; 4.94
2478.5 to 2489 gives 0.0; 4.99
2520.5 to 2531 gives 0.1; 4.97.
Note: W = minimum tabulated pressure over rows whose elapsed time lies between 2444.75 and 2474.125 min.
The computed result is 4.437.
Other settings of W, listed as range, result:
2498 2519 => 4.506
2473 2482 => 4.661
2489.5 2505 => 4.817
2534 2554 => 4.746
